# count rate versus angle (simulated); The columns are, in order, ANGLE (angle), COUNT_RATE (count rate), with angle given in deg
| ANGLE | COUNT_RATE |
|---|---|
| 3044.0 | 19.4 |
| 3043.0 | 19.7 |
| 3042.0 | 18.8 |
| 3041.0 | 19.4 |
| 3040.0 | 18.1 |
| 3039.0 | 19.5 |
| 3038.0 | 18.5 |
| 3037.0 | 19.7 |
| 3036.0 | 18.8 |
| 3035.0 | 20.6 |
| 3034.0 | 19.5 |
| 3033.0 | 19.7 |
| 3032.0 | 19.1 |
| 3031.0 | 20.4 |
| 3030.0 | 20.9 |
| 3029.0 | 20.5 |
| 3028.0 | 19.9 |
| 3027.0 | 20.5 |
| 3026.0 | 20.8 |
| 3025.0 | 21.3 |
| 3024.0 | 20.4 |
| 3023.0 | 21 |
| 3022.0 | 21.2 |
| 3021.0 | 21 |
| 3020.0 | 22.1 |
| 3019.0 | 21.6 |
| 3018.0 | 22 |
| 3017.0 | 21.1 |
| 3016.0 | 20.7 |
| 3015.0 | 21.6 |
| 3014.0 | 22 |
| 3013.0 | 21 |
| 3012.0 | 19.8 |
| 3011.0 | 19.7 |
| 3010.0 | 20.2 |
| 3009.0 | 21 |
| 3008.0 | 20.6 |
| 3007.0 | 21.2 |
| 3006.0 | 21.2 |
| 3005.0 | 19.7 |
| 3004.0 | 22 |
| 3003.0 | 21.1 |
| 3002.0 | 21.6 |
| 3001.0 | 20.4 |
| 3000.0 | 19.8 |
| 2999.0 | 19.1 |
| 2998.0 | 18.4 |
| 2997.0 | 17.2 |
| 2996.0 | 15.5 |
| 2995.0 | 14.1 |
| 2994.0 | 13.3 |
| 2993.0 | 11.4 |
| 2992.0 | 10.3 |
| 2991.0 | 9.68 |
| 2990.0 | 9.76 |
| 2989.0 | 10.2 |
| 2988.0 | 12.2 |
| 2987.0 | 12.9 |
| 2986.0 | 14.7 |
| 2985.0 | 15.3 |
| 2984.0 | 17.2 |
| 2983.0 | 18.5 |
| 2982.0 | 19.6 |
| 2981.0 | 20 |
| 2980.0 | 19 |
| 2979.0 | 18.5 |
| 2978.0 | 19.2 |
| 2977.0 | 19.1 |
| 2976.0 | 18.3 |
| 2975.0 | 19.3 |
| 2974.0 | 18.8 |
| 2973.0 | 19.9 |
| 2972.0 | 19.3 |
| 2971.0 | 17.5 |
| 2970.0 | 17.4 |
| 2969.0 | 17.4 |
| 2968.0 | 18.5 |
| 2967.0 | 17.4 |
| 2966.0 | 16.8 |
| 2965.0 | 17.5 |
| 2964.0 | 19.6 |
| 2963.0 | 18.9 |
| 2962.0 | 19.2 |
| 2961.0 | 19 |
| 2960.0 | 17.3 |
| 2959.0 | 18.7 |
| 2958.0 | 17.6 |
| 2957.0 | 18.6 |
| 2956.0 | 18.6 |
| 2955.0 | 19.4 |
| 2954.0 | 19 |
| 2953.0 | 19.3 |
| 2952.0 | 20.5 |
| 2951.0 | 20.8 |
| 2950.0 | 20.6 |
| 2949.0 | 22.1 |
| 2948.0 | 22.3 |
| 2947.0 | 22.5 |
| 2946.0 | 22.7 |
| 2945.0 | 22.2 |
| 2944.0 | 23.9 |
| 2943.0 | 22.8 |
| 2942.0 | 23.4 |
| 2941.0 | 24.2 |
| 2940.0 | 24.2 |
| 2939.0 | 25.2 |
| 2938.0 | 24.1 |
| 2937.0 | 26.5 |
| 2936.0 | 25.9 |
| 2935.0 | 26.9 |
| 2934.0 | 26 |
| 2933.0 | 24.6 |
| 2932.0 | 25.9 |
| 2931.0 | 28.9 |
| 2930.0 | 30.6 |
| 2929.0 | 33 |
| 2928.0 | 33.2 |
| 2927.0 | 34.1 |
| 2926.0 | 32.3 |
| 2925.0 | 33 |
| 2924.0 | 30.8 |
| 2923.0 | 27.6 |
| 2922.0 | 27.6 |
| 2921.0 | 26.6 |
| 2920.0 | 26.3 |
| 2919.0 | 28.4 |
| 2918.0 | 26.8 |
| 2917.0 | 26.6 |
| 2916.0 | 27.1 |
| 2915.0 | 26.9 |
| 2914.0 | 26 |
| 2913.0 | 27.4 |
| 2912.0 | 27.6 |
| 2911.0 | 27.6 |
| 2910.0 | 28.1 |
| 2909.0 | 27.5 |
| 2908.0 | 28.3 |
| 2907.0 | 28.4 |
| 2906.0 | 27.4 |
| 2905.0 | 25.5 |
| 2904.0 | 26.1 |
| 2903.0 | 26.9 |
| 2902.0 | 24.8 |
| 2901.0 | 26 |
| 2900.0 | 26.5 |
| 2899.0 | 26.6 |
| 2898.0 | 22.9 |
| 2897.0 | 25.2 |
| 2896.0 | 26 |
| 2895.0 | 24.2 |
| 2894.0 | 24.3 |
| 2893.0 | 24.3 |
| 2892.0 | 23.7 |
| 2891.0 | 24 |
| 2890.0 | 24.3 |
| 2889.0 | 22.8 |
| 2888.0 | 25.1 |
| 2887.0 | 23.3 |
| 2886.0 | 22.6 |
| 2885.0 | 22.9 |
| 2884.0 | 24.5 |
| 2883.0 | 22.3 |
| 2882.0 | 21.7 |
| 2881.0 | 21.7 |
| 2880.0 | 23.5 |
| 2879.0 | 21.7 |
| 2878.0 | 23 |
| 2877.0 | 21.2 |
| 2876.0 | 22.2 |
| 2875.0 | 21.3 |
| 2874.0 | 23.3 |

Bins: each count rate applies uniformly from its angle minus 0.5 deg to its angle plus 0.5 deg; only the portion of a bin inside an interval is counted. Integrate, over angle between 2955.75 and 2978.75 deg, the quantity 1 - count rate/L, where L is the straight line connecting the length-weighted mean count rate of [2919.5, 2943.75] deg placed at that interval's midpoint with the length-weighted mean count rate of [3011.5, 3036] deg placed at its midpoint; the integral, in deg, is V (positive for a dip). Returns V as 6.0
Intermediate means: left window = 27.6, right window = 20.7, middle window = 18.4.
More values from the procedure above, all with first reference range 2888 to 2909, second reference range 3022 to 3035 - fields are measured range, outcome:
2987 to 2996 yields 4.2 deg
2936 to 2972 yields 4.4 deg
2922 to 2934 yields -2.8 deg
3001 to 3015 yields 0.2 deg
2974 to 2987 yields 2.5 deg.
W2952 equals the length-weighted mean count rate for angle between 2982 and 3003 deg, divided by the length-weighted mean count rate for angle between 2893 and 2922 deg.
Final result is 0.58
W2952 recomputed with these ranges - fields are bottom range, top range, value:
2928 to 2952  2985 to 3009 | 0.66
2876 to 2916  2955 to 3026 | 0.74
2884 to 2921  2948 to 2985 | 0.73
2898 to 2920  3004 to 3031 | 0.78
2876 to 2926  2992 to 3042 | 0.77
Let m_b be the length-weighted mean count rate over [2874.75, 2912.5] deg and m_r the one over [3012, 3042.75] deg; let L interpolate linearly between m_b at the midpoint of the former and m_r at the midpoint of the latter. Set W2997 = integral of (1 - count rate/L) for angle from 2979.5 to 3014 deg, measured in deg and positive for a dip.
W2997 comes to 6.4 deg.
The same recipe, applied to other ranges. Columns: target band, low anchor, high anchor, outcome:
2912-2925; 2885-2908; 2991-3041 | -1.9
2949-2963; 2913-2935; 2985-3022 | 3.0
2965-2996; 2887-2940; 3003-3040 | 9.2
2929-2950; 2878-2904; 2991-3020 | -2.7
